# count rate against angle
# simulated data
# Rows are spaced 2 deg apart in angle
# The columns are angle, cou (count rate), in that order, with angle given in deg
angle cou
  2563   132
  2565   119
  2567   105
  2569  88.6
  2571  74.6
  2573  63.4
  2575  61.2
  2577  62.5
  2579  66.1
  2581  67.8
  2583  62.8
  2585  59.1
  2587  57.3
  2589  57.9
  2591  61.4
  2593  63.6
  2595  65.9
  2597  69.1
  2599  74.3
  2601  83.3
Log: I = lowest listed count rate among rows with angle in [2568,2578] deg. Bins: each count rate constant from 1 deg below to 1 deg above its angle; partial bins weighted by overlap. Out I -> 61.2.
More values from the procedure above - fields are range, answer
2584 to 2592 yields 57.3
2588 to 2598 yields 57.9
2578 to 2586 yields 59.1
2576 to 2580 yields 62.5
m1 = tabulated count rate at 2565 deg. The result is 119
